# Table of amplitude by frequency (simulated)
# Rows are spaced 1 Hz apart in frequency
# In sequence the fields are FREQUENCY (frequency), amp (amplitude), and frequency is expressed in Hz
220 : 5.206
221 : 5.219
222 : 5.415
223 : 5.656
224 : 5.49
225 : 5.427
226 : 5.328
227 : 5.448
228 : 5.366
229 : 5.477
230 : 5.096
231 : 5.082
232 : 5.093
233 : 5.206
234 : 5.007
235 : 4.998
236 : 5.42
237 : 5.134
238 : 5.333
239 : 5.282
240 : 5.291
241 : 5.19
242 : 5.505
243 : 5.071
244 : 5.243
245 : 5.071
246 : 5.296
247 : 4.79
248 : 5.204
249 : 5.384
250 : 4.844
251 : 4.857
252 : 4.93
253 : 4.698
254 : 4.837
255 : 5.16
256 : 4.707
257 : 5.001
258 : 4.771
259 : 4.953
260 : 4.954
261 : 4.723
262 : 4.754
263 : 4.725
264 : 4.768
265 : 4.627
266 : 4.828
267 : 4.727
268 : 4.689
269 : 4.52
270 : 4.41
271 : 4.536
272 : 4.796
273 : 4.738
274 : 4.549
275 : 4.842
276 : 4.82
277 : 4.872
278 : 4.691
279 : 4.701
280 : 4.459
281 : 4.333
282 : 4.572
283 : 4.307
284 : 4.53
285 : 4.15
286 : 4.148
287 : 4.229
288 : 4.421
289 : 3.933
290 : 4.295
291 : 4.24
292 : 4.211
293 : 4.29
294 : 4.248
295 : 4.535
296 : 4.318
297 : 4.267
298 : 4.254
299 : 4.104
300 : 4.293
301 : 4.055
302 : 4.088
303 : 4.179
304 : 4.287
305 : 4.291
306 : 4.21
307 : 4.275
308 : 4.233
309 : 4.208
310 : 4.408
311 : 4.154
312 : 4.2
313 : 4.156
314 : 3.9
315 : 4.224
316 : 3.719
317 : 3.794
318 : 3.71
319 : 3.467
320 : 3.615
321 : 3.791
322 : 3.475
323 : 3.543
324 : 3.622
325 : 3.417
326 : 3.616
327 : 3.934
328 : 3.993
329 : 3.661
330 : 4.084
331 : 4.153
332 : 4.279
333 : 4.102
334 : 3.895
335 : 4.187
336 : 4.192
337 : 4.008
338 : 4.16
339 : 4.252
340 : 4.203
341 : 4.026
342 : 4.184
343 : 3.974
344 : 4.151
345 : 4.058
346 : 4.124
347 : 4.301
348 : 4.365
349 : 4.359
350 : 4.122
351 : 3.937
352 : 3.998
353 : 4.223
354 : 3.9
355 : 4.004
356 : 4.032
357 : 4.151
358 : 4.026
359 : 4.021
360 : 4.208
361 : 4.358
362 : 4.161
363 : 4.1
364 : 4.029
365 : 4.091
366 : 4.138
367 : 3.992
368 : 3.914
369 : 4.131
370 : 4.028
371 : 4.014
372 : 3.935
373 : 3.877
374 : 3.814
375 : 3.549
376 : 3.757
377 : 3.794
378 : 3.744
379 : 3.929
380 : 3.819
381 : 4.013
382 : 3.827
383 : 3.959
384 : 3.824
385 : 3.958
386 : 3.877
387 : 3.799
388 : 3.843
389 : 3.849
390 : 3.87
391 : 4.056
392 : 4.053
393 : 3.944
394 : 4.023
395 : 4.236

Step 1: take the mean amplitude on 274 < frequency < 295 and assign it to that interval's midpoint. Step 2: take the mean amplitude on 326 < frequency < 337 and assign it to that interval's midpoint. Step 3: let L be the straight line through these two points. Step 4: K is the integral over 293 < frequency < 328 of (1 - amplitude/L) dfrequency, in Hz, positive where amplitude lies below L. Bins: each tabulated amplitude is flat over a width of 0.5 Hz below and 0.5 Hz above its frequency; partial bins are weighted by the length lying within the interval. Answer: 1.5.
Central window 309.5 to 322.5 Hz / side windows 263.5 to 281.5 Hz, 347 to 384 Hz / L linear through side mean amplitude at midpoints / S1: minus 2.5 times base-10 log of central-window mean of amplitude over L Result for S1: 0.12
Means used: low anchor 4.66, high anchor 4.01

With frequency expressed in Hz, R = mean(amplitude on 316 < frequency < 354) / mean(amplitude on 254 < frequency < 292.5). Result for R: 0.9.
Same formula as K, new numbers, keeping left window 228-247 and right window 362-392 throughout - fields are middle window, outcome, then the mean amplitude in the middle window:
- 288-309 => 1.8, 4.23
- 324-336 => 1.1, 3.94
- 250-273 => 1.0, 4.77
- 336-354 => 0.3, 4.14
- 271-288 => 1.0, 4.54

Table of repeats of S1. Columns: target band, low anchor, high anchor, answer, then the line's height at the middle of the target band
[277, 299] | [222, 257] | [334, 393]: 0.09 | 4.72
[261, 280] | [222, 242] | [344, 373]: 0.05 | 4.93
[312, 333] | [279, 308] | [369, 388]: 0.09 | 4.14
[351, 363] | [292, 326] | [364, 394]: -0.04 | 3.95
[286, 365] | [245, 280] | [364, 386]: 0.06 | 4.31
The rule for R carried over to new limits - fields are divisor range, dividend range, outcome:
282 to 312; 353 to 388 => 0.93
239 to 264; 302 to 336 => 0.79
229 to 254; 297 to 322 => 0.79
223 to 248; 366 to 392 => 0.74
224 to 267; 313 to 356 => 0.78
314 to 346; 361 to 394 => 1.00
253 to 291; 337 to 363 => 0.89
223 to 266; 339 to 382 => 0.79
